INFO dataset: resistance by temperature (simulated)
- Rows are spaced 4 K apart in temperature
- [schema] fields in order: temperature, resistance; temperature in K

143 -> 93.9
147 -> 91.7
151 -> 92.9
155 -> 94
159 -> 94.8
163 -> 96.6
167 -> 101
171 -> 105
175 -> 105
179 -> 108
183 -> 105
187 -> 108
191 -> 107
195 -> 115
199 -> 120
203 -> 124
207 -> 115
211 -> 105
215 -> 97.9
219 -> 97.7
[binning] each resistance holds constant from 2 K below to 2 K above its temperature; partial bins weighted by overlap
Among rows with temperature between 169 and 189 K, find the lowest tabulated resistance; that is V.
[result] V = 105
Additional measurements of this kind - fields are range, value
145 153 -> 91.7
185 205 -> 107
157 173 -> 94.8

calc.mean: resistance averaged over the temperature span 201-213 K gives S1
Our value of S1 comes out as 115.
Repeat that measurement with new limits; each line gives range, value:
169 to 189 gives 106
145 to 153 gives 92.3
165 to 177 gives 104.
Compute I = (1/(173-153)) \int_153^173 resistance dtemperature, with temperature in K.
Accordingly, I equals 98.3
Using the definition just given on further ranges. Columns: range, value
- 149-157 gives 93.5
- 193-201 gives 118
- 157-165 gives 95.7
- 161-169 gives 98.8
